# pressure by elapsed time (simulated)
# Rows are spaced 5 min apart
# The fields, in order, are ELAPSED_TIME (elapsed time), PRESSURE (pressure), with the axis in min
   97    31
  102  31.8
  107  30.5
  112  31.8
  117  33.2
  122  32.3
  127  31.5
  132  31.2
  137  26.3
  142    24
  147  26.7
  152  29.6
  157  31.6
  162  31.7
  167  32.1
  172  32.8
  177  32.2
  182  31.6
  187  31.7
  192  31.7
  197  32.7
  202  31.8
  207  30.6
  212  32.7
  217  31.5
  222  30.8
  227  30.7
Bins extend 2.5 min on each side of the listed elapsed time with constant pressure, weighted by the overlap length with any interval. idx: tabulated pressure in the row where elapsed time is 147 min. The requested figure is 26.7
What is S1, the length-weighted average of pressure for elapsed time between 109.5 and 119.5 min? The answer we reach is 32.5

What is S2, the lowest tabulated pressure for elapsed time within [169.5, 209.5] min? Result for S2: 30.6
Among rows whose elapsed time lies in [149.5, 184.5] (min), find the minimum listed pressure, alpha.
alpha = 29.6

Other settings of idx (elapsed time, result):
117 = 33.2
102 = 31.8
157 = 31.6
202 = 31.8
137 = 26.3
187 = 31.7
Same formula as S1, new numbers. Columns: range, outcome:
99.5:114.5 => 31.4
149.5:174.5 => 31.6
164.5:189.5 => 32.1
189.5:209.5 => 31.7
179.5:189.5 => 31.6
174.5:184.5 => 31.9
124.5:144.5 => 28.2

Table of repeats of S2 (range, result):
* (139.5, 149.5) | 24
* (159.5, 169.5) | 31.7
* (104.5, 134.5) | 30.5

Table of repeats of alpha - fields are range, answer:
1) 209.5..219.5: 31.5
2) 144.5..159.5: 26.7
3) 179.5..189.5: 31.6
